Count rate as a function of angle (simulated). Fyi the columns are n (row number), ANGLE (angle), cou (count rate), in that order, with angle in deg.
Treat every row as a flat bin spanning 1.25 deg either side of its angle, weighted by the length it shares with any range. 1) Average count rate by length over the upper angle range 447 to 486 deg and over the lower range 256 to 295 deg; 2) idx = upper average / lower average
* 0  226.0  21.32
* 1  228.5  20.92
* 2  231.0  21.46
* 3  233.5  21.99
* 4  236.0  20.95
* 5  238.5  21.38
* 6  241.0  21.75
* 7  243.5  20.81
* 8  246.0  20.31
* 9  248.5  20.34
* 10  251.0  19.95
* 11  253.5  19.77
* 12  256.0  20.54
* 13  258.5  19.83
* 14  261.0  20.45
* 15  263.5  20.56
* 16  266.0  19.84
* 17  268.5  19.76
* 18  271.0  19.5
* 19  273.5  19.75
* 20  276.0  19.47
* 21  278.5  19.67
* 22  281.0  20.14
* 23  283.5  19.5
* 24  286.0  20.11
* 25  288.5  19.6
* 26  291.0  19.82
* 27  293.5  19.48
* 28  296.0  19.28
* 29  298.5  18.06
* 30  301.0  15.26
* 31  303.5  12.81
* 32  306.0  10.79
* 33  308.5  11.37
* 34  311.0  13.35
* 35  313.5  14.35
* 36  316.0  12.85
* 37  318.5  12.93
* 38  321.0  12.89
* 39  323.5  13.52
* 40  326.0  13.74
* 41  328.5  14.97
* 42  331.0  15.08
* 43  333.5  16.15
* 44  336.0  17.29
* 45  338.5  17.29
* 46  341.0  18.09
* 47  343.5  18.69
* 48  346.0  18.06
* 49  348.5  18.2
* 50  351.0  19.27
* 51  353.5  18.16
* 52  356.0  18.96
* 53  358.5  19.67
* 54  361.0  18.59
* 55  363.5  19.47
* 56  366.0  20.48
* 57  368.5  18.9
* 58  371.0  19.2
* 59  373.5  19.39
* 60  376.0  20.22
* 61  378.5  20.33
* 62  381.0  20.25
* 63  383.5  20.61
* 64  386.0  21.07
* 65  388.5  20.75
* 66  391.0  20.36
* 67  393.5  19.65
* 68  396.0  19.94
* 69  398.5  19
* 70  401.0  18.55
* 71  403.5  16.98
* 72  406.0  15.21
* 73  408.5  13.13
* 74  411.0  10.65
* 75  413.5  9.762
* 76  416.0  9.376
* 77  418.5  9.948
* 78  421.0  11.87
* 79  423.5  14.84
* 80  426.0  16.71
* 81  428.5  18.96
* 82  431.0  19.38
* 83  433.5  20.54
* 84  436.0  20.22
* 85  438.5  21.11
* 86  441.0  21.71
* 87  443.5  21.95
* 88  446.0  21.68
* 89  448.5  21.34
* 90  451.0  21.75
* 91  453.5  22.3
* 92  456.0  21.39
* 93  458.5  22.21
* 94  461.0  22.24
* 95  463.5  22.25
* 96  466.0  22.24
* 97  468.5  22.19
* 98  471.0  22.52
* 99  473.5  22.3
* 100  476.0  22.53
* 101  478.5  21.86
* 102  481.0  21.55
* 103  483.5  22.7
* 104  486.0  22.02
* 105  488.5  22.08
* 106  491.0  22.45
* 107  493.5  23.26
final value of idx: 1.1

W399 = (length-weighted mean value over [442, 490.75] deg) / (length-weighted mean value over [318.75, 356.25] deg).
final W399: 1.33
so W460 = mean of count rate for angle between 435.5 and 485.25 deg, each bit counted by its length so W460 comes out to 21.9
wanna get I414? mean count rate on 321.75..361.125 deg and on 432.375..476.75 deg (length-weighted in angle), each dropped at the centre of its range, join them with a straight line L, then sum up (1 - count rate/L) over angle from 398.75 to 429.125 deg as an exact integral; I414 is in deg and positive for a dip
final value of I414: 9.38 deg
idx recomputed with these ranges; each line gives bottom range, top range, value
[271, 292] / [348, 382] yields 0.98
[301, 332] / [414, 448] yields 1.31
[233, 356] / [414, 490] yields 1.12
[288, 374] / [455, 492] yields 1.33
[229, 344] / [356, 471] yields 1.05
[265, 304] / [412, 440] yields 0.83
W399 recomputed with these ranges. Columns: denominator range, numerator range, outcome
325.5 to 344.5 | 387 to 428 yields 0.94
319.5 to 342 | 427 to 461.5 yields 1.37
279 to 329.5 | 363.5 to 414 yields 1.16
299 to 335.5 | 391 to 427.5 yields 1.08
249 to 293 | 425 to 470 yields 1.06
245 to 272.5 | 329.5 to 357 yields 0.88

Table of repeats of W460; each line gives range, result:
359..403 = 19.8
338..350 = 18.1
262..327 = 16.9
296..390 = 17.1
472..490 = 22.2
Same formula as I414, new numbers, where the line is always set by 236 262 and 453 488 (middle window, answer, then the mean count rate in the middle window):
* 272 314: 7.2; 17.3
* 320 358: 7.9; 16.8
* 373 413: 6.0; 18.3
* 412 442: 7.9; 16.1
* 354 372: 1.8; 19.3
